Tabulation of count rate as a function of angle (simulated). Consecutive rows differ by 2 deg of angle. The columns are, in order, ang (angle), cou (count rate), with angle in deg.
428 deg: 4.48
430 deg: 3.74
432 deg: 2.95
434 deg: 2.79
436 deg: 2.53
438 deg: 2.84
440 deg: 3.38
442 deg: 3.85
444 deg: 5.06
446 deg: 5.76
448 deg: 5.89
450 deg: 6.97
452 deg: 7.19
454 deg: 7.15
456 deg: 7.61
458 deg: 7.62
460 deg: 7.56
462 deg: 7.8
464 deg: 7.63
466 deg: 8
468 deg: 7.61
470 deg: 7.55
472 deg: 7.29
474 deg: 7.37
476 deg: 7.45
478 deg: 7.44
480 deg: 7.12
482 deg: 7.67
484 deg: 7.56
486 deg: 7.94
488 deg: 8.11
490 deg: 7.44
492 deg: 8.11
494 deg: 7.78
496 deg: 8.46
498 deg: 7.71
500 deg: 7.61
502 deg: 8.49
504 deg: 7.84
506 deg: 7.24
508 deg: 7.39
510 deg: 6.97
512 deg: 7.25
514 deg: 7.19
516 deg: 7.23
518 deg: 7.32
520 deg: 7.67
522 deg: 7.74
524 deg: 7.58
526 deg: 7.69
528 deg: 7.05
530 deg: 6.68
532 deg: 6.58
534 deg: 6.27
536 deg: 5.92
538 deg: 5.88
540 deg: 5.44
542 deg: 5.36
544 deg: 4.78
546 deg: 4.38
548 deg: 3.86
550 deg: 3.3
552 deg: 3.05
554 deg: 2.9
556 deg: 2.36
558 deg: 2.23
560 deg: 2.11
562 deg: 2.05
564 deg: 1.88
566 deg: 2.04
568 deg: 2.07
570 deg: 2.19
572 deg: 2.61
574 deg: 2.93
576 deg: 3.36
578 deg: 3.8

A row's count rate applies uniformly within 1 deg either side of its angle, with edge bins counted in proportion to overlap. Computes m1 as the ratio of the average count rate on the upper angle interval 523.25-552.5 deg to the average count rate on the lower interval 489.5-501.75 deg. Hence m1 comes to 0.7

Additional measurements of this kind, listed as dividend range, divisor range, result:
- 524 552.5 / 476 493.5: 0.73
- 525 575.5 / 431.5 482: 0.65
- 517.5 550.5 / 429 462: 1.16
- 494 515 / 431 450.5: 1.85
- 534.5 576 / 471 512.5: 0.45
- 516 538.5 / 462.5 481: 0.93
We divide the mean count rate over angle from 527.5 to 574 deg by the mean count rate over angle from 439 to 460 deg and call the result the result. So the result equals 0.64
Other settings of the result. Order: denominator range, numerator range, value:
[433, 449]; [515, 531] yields 1.84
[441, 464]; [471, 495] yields 1.15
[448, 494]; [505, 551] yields 0.85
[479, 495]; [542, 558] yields 0.46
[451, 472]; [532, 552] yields 0.66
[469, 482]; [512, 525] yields 1.01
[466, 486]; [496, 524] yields 1.01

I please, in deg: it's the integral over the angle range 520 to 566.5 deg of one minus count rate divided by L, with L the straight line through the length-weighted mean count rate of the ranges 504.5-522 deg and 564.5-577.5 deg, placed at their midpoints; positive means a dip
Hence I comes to 3.18 deg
